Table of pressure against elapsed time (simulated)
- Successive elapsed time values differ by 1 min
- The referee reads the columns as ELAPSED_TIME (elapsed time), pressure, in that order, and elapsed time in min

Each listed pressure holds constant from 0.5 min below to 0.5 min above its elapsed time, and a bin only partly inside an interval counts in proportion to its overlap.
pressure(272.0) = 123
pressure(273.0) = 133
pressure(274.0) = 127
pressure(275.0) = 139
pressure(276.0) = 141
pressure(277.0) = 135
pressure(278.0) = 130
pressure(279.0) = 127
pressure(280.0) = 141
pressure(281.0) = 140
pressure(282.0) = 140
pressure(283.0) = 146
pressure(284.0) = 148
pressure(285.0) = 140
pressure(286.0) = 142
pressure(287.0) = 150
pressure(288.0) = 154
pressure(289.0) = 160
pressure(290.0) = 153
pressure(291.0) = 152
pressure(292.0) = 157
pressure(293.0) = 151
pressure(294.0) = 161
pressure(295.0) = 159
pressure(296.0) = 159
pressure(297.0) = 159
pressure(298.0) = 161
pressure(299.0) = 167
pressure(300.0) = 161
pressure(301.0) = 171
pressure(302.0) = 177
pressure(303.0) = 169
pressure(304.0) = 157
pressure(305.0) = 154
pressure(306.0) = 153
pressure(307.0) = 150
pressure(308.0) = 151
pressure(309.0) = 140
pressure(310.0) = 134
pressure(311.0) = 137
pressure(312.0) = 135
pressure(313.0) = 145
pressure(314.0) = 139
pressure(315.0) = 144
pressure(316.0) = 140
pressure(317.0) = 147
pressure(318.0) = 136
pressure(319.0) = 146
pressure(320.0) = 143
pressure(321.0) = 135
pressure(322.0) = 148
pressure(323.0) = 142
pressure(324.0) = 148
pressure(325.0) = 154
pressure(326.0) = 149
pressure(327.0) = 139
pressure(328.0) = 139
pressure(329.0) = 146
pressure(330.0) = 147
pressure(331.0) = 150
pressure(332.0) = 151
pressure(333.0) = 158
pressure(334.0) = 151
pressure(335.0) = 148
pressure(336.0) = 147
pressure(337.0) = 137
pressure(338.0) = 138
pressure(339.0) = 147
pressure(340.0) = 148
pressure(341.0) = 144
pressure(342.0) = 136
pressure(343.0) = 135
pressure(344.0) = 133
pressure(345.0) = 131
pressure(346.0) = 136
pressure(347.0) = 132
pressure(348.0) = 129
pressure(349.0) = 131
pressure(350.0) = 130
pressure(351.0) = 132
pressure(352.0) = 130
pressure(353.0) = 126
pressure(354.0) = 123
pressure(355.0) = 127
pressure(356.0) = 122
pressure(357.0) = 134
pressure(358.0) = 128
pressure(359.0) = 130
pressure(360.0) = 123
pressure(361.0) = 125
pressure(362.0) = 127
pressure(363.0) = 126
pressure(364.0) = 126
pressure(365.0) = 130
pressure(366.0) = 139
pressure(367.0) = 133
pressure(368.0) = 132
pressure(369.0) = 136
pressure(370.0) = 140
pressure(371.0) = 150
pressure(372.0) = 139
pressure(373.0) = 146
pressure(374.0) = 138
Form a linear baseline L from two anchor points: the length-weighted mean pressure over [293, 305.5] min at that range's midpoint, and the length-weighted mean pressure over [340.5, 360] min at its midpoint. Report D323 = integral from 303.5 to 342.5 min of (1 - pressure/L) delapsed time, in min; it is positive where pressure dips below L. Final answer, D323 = 0.6 min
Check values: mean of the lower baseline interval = 162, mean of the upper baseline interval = 131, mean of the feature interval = 145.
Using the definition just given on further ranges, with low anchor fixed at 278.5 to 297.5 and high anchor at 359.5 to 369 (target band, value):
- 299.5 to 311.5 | -0.8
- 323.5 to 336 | -0.9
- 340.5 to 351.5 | 0.1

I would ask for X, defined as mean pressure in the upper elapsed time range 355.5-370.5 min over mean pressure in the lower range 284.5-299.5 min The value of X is 0.8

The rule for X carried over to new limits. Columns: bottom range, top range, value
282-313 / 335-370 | 0.87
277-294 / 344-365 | 0.88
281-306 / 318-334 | 0.94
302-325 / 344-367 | 0.88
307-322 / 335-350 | 0.97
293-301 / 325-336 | 0.92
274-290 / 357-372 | 0.93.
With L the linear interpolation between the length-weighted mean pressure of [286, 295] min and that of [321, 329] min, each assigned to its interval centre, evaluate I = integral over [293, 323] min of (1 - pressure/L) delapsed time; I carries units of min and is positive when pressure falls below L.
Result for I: -0.2 min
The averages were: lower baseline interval 154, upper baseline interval 145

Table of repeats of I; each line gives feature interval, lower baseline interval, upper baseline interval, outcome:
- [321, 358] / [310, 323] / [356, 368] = -1.1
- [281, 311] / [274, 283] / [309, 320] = -3.3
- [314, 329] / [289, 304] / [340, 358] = 0.4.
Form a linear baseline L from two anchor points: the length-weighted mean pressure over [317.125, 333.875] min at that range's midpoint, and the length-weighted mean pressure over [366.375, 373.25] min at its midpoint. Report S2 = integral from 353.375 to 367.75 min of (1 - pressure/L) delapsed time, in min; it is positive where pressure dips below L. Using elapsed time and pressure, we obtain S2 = 1.3 min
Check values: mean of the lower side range 146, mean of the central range 128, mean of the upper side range 139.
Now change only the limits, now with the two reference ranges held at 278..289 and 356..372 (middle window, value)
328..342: -1.1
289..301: -1.5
